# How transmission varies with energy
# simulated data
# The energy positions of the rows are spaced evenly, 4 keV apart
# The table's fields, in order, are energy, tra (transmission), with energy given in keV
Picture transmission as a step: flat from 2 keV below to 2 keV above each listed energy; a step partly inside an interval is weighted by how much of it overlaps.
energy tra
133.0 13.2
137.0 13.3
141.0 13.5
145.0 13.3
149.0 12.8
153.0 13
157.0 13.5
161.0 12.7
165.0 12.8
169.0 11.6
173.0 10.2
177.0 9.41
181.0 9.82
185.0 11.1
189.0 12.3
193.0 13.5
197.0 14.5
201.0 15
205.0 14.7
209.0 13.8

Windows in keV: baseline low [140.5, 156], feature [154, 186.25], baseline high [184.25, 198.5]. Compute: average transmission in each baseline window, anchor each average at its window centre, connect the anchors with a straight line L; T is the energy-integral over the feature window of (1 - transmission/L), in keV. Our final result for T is 3.9 keV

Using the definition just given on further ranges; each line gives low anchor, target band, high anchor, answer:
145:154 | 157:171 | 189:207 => 0.8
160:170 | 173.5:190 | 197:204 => 3.7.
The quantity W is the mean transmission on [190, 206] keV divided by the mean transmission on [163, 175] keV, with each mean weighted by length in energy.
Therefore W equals 1.2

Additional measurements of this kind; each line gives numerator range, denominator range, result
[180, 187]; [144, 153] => 0.81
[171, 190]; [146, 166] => 0.81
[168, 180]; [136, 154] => 0.78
